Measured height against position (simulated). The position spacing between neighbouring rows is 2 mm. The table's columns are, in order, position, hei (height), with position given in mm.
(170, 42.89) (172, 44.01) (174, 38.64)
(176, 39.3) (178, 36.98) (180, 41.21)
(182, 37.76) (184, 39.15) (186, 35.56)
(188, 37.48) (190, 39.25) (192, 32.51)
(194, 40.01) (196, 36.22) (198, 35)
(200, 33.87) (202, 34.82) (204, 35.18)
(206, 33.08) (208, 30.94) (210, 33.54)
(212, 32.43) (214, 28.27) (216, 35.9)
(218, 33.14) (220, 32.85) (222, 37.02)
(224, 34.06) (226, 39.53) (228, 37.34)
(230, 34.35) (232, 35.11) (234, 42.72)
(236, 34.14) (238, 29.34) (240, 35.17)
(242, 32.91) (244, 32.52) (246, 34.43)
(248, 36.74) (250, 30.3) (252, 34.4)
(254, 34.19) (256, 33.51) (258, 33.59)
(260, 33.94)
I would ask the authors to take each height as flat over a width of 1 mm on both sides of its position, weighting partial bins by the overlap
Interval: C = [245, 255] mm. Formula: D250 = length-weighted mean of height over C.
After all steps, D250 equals 34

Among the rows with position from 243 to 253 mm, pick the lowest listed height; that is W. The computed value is 30.3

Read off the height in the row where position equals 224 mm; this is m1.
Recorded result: 34.06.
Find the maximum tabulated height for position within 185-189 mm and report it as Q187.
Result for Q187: 37.48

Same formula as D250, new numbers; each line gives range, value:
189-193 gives 35.9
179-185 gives 39.4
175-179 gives 38.1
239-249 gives 34.4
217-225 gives 34.3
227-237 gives 36.7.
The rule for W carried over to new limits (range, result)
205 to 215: 28.27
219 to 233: 32.85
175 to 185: 36.98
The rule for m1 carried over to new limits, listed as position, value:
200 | 33.87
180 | 41.21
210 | 33.54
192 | 32.51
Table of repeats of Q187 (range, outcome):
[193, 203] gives 40.01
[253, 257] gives 34.19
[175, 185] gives 41.21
